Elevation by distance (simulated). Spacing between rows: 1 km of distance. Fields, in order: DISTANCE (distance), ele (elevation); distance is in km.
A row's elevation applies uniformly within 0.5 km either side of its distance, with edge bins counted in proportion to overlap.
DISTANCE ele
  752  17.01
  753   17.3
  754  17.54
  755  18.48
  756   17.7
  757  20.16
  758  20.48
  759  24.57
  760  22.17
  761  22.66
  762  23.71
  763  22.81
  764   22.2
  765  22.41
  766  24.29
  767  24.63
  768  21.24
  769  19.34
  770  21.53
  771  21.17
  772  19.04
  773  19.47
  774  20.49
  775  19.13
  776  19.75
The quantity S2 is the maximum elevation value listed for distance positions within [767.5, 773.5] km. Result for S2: 21.53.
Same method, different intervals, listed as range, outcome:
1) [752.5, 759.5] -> 24.57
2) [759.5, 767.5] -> 24.63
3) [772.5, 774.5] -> 20.49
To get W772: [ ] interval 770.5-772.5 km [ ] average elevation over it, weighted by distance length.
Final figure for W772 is 20.1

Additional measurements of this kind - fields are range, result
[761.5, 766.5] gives 23.1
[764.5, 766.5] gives 23.4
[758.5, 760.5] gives 23.4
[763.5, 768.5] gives 23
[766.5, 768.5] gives 22.9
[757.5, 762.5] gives 22.7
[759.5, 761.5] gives 22.4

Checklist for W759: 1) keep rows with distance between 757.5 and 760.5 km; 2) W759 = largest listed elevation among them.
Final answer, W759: 24.57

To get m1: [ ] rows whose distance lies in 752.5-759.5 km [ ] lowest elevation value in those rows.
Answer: 17.3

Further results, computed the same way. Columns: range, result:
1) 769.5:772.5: 19.04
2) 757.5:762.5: 20.48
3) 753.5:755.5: 17.54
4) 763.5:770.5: 19.34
